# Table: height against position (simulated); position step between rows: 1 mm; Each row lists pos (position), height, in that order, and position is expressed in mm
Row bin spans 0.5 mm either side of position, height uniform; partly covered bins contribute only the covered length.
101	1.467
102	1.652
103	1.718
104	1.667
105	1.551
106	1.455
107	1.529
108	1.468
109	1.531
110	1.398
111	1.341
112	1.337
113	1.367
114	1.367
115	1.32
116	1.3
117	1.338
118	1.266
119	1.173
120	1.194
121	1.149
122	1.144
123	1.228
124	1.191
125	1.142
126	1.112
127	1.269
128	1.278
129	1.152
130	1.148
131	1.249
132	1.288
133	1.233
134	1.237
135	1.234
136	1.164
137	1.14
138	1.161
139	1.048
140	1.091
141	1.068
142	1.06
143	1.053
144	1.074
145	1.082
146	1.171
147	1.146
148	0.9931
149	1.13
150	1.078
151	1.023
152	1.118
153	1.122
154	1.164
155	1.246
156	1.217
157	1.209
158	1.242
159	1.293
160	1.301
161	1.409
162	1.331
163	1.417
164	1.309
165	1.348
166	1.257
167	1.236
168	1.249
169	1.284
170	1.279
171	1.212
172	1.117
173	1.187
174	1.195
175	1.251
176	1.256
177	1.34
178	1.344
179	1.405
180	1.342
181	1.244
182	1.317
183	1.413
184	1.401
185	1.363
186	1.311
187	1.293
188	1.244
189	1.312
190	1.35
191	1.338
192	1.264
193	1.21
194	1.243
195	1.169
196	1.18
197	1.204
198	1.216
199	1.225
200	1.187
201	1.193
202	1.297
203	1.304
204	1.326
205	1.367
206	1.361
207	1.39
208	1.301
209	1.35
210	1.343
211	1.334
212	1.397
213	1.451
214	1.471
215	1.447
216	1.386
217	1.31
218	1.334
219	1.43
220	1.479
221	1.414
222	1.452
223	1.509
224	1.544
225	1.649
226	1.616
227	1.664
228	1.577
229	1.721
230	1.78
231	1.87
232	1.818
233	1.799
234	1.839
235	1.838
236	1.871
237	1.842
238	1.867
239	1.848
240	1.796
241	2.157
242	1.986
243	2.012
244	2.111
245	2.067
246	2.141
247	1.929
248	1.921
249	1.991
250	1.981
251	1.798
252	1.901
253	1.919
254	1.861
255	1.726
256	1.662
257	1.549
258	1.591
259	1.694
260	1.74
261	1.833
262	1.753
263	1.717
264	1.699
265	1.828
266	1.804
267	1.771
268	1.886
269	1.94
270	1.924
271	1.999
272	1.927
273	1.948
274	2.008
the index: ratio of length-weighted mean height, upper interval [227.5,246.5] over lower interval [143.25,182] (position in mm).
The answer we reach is 1.5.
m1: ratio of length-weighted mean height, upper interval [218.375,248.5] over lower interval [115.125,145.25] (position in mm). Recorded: 1.51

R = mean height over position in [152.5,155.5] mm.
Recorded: 1.18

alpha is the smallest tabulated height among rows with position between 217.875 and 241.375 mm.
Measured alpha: 1.334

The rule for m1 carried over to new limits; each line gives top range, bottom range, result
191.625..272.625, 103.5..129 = 1.24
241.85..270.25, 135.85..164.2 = 1.59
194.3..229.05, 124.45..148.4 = 1.20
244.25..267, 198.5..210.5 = 1.40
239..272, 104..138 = 1.45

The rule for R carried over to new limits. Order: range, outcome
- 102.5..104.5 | 1.69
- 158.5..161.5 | 1.33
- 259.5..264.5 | 1.75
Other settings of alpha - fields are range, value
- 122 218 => 0.9931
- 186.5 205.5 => 1.169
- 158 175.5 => 1.117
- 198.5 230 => 1.187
